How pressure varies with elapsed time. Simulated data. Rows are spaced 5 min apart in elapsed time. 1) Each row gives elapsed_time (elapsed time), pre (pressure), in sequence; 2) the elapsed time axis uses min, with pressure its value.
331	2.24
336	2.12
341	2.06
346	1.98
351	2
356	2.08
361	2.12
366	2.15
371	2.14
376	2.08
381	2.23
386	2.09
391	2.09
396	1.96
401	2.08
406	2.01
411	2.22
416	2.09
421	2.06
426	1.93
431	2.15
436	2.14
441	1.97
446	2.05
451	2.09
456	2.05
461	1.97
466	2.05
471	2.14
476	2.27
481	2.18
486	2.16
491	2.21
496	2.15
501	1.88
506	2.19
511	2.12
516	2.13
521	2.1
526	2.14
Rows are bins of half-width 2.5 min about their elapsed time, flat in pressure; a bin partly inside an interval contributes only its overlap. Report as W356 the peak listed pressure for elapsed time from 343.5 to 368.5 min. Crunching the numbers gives 2.15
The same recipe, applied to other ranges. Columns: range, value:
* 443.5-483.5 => 2.27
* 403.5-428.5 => 2.22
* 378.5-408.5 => 2.23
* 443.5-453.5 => 2.09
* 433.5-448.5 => 2.14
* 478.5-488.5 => 2.18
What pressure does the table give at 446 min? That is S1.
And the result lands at 2.05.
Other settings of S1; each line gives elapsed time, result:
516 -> 2.13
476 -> 2.27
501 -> 1.88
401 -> 2.08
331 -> 2.24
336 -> 2.12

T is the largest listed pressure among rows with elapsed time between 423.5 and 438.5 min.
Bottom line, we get 2.15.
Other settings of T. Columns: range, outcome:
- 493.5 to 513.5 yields 2.19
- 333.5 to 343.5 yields 2.12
